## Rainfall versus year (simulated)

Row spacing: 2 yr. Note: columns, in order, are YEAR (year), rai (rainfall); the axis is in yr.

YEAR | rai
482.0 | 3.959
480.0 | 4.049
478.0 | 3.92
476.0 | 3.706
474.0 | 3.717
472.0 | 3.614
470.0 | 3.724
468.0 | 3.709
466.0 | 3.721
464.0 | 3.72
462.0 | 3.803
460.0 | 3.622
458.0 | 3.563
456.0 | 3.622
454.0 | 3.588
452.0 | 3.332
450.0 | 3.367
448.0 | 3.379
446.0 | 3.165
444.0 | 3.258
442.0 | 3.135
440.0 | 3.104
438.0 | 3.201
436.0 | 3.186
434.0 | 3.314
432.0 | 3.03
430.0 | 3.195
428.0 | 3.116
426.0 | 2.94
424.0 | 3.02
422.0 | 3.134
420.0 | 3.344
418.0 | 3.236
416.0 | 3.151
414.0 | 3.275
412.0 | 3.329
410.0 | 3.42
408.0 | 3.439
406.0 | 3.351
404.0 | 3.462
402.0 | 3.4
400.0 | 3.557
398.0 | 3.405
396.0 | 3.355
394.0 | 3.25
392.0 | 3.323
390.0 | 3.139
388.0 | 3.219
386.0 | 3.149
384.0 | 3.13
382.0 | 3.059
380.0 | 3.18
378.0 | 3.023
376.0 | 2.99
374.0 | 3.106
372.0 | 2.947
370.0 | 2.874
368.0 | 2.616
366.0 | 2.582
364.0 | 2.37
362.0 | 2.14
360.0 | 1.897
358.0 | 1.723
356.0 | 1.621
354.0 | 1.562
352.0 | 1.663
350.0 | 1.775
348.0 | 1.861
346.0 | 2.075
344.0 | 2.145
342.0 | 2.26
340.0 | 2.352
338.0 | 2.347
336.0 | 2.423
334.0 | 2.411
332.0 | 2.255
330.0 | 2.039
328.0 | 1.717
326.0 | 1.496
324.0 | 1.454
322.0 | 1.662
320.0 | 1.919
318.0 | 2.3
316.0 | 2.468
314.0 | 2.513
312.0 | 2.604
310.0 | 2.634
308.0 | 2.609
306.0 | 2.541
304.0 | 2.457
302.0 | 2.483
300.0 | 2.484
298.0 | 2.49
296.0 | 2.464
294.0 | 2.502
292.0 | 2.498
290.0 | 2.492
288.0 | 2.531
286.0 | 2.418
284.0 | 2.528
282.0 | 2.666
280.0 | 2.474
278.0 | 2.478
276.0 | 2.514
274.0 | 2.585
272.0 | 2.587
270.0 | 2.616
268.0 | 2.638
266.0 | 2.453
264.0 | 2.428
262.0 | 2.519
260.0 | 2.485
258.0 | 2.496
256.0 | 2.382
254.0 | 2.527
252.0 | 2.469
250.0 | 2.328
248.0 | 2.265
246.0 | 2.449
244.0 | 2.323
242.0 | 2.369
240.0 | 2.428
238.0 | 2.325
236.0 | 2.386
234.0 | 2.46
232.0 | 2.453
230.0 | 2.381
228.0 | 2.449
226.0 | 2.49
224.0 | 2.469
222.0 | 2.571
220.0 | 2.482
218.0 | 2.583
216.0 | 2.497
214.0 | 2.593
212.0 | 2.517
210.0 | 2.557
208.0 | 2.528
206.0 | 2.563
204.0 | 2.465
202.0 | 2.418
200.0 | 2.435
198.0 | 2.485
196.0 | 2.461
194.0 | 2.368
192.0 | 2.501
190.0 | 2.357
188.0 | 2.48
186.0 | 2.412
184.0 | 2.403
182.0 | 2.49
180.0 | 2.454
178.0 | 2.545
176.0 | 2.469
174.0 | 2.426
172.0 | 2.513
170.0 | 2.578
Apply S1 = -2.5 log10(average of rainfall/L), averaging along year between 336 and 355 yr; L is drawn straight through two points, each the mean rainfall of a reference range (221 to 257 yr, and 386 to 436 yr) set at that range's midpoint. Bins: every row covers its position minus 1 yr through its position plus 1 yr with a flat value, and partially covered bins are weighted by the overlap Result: 0.40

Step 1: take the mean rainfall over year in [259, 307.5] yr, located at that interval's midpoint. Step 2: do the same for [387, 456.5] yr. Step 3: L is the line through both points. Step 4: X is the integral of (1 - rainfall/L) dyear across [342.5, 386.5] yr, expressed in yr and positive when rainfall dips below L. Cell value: 8.2 yr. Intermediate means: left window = 2.51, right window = 3.28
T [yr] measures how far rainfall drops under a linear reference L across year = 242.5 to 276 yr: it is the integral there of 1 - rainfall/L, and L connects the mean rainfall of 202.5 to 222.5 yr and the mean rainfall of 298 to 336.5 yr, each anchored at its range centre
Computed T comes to -1.00 yr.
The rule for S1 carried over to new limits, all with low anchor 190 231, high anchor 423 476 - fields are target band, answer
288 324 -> 0.19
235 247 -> 0.10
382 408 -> -0.04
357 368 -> 0.37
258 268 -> 0.08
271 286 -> 0.09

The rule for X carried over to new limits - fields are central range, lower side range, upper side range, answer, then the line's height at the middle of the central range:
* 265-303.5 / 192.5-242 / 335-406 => 0.55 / 2.56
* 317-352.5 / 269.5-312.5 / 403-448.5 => 9.55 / 2.75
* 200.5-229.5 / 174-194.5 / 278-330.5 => -1.09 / 2.42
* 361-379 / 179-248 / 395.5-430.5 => 2.14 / 3.11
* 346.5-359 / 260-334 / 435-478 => 4.75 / 2.77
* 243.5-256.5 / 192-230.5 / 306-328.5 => -0.15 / 2.37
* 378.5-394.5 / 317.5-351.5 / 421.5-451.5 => -3.48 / 2.61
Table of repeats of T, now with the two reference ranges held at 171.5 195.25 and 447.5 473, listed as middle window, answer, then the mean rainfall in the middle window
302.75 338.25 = 9.46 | 2.21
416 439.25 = 2.08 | 3.16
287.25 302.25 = 2.16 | 2.49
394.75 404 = -0.22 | 3.43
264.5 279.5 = 1.45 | 2.55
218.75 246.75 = 2.34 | 2.43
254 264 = 1.06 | 2.47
